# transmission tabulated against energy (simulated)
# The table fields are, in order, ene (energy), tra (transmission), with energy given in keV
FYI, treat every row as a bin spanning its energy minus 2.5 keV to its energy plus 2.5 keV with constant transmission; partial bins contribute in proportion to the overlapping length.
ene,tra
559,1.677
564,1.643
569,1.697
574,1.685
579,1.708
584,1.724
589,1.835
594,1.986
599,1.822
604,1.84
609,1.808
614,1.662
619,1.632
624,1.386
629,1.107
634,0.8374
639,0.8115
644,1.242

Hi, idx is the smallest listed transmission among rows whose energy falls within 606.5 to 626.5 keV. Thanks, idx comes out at 1.386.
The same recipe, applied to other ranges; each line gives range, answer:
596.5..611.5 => 1.808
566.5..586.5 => 1.685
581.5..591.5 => 1.724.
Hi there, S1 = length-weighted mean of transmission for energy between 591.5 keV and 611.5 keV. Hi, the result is 1.86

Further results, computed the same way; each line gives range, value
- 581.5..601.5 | 1.84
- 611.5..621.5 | 1.65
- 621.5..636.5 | 1.11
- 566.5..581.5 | 1.7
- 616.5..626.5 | 1.51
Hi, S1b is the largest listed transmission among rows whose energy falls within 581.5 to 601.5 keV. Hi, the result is 1.986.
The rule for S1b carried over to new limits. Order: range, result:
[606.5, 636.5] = 1.808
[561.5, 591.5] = 1.835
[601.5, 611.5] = 1.84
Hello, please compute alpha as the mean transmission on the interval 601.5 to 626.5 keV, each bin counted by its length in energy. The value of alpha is 1.67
